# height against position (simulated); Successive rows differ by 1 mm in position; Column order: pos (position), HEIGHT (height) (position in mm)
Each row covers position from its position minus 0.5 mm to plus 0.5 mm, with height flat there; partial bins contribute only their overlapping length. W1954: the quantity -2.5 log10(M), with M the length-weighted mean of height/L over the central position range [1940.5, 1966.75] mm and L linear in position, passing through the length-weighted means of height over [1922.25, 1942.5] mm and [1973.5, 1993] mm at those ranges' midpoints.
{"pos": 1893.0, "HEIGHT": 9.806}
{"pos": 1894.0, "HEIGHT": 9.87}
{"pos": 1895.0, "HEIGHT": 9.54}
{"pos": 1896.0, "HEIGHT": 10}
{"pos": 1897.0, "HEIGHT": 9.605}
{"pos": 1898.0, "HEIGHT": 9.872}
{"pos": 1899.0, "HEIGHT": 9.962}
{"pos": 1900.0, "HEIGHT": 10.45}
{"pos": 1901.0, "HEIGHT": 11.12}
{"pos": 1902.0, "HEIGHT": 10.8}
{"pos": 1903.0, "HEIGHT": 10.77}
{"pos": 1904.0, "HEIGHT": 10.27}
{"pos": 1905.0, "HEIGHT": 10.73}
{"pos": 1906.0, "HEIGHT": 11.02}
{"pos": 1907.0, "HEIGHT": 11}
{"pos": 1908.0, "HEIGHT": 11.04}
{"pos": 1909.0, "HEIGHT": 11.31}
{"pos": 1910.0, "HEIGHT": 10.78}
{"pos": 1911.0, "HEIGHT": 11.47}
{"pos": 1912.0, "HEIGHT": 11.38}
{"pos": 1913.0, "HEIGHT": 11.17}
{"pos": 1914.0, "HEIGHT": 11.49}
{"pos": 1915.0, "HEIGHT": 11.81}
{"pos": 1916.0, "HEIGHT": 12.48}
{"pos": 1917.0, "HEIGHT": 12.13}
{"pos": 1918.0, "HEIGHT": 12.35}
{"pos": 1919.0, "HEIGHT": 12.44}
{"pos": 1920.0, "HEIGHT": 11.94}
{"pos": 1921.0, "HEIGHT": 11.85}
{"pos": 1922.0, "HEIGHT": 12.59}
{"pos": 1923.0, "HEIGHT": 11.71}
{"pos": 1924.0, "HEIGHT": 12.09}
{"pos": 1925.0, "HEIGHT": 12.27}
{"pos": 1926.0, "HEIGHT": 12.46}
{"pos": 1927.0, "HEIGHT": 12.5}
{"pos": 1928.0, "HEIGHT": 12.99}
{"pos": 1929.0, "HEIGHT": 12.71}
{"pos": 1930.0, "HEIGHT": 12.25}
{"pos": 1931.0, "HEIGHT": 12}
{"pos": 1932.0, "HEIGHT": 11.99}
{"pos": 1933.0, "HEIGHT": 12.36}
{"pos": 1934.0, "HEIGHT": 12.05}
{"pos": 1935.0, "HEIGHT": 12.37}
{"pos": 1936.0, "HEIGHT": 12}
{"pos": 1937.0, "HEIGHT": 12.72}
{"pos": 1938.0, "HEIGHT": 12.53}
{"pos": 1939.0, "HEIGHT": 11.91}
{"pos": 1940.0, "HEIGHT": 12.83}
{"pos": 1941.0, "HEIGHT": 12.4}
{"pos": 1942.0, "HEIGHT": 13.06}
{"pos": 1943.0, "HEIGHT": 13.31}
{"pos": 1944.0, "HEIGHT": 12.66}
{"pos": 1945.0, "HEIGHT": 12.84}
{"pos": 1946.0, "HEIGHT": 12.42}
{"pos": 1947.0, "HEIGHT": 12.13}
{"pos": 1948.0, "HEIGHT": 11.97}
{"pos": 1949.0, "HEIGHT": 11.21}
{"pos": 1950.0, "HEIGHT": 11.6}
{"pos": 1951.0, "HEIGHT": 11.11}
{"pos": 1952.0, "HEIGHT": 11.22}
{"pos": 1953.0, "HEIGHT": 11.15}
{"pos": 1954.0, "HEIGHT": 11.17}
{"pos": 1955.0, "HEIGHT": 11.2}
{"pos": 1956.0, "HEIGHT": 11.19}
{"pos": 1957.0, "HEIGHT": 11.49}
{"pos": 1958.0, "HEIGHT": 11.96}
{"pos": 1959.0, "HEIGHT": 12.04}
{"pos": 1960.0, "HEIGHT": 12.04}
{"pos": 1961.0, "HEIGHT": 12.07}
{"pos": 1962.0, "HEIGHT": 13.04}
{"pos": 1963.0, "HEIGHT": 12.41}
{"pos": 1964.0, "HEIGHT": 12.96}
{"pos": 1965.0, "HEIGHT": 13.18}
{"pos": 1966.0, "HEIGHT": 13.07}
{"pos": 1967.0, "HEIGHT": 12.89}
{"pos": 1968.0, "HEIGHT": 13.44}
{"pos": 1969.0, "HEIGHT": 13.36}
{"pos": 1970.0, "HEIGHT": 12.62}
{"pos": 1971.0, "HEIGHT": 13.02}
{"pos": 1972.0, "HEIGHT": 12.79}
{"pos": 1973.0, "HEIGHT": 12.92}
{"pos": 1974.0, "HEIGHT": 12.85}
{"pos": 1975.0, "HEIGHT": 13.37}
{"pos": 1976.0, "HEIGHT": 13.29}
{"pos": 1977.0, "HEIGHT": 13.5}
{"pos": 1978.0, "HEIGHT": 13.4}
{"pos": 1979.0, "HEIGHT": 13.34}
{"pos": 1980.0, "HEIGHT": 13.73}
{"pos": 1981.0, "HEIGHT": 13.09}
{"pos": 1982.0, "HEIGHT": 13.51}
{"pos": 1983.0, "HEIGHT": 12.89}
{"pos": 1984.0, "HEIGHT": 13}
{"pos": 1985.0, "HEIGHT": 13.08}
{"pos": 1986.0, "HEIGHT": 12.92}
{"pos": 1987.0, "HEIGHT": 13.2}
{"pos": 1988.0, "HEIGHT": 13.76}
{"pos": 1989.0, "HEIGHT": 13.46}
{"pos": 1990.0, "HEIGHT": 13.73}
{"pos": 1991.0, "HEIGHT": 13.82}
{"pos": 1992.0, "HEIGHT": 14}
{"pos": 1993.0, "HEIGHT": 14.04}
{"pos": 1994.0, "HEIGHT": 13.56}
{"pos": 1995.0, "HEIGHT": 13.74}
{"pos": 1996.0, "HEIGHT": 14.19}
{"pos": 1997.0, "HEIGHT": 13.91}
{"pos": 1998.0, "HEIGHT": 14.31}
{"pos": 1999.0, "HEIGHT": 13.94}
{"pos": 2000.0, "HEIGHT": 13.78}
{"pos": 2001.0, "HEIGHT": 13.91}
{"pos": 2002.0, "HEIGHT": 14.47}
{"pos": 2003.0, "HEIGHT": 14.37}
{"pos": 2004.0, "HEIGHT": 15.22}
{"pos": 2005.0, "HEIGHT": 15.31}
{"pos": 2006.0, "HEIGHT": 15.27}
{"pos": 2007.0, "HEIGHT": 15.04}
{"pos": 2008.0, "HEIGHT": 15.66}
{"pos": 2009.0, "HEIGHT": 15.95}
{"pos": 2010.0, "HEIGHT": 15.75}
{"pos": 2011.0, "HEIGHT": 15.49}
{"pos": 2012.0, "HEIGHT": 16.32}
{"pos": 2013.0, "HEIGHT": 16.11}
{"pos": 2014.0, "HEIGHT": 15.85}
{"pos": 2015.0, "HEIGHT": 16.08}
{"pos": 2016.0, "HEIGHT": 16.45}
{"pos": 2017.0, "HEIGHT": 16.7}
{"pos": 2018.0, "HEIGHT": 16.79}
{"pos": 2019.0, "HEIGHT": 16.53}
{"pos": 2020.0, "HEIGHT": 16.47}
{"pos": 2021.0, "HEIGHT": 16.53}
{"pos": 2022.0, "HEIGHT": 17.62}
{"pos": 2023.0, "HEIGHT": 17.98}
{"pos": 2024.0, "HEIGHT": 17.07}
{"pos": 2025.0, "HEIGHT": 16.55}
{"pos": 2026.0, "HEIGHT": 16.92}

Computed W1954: 0.06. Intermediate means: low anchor 12.4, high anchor 13.4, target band 12.1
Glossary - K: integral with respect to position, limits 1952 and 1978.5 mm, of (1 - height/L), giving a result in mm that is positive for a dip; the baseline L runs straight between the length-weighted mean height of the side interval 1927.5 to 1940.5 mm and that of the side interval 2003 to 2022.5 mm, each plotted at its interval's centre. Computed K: 2.5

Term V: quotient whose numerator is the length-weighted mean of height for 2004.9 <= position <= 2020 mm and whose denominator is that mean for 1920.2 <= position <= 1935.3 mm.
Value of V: 1.30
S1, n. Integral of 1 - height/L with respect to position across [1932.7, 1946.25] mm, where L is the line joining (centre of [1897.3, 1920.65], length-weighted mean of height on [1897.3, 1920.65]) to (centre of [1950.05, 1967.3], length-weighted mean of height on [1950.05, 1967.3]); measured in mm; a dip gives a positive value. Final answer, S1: -0.99 mm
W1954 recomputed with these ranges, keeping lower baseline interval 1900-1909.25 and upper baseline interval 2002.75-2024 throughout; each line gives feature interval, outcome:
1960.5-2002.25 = 0.09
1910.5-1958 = 0.02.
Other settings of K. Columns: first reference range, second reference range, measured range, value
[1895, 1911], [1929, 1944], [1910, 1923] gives -0.63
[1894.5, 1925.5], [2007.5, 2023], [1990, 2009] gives 1.45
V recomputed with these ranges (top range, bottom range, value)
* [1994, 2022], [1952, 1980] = 1.22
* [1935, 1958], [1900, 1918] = 1.07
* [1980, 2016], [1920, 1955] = 1.18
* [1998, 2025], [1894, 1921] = 1.43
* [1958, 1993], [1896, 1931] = 1.14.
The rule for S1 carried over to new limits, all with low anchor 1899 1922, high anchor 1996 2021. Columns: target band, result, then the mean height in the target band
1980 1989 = 0.7 mm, 13.2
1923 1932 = -0.2 mm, 12.3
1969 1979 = 0.6 mm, 13.1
